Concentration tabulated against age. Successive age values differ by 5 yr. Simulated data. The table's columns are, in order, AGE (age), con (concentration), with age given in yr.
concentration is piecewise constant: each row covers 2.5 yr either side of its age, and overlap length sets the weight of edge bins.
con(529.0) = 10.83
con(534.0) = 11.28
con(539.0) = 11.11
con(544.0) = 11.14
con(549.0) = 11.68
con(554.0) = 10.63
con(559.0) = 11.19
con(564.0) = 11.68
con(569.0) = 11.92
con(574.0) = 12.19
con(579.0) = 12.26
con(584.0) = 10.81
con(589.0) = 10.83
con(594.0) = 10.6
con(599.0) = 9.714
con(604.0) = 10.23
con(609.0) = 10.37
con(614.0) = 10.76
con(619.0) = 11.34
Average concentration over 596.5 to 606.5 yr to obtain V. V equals 9.97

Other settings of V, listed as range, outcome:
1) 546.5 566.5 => 11.3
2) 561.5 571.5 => 11.8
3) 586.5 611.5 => 10.3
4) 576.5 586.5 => 11.5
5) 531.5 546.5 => 11.2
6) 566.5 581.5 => 12.1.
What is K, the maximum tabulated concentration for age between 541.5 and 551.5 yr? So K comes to 11.68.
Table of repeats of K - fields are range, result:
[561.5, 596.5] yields 12.26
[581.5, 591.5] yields 10.83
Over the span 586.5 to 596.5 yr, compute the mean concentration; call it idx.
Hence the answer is 10.7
